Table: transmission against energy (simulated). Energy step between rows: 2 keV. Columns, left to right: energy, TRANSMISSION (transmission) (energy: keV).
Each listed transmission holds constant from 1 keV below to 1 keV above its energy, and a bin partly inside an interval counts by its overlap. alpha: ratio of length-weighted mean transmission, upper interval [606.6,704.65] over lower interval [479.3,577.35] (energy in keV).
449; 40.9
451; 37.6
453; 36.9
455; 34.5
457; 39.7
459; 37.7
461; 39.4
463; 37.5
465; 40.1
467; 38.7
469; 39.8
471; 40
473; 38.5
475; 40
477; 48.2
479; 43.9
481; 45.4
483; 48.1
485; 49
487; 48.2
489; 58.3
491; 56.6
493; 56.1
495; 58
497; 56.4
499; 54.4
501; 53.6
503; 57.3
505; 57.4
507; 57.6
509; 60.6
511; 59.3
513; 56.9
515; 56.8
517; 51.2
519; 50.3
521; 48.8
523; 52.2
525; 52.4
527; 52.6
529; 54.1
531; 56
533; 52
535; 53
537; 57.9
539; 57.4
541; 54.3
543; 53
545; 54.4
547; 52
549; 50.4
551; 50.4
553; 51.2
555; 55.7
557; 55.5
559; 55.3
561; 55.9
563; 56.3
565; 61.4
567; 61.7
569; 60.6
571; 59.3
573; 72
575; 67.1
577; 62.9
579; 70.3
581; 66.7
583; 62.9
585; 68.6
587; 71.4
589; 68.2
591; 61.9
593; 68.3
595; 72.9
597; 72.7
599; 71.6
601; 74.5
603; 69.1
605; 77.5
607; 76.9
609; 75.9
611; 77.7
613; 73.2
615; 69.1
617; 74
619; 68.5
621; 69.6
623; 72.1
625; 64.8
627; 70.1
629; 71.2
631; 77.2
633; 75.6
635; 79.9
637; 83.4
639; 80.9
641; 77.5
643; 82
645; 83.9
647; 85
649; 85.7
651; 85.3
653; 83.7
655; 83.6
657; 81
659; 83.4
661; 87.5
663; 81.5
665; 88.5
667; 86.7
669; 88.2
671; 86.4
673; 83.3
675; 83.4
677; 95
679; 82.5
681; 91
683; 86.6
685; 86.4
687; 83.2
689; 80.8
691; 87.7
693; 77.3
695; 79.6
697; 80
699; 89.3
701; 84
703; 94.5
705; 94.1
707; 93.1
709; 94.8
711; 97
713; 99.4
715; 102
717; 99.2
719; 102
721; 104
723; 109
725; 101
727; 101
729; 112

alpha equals 1.5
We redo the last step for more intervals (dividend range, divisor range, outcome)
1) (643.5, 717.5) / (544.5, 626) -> 1.33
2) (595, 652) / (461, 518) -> 1.51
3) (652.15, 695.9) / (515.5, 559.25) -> 1.60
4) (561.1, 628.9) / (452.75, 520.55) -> 1.41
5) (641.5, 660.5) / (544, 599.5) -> 1.35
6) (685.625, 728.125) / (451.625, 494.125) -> 2.13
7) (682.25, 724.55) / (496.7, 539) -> 1.67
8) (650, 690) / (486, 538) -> 1.55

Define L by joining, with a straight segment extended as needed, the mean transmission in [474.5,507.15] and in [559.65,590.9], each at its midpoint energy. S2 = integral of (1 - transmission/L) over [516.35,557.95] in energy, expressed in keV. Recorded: 4.0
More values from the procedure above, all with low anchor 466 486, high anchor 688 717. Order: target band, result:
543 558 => 1.5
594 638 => -1.0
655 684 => -1.0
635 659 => -1.3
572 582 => -0.6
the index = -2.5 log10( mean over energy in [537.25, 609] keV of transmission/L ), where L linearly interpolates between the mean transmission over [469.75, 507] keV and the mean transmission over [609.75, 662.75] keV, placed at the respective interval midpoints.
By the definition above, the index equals 0.06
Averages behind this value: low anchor 50.6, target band 63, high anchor 78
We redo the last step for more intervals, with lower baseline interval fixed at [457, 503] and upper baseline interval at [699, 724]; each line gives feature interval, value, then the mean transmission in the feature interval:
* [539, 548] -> 0.13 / 53.9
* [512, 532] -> 0.06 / 53.1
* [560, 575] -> 0.08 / 61.4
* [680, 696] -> 0.10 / 84.1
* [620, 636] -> 0.09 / 72.6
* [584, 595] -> 0.04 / 68.2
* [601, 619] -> 0.02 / 73.9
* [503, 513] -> -0.11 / 58.4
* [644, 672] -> 0.01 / 85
